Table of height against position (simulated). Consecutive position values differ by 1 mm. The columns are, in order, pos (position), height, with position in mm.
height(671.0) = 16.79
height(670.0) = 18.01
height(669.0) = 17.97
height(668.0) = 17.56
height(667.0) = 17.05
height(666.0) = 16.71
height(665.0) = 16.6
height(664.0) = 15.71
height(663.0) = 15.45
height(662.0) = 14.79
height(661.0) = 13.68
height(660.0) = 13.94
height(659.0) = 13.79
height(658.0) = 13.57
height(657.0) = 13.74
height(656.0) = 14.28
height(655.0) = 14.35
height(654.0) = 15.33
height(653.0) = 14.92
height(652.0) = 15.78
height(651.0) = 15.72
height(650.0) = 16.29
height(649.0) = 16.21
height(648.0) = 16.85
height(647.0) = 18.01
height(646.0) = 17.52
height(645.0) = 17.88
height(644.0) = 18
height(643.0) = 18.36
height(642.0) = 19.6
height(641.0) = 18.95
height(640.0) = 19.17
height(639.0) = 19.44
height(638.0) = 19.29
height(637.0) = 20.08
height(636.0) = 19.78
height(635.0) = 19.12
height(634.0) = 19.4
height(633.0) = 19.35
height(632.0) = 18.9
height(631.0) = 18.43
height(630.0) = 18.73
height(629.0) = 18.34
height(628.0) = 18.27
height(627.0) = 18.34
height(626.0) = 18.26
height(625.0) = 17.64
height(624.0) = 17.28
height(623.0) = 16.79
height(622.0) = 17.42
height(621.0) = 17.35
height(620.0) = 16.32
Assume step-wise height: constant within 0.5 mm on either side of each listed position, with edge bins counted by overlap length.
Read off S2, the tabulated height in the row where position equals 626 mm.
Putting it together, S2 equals 18.26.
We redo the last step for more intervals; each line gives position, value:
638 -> 19.29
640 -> 19.17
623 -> 16.79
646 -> 17.52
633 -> 19.35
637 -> 20.08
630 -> 18.73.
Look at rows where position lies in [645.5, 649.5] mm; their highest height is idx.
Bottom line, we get 18.01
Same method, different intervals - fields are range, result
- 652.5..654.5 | 15.33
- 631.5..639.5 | 20.08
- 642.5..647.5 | 18.36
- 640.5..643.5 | 19.6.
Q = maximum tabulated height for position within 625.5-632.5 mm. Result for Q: 18.9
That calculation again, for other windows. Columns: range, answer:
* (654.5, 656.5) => 14.35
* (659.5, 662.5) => 14.79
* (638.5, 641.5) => 19.44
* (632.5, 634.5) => 19.4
